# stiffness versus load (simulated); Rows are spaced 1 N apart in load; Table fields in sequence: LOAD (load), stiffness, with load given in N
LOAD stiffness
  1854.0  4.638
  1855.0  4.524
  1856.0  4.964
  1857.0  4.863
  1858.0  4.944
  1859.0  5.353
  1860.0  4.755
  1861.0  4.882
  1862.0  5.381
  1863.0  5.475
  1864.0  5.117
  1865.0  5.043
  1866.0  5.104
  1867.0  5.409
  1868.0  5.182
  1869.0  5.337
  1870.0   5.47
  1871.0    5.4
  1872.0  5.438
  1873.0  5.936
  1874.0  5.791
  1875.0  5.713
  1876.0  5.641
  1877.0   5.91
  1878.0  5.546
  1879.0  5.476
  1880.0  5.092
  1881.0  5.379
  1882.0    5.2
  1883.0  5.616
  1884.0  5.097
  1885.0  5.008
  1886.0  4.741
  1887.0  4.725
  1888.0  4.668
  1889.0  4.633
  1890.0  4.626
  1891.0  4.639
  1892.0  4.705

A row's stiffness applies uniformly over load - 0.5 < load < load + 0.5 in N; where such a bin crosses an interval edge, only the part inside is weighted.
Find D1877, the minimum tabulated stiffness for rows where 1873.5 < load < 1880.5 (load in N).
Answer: 5.092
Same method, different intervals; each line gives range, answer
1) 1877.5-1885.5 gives 5.008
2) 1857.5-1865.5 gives 4.755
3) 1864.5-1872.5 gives 5.043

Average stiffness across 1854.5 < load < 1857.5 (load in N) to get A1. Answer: 4.78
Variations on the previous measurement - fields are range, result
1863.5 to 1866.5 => 5.09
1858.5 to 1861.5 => 5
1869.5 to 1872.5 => 5.44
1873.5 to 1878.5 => 5.72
